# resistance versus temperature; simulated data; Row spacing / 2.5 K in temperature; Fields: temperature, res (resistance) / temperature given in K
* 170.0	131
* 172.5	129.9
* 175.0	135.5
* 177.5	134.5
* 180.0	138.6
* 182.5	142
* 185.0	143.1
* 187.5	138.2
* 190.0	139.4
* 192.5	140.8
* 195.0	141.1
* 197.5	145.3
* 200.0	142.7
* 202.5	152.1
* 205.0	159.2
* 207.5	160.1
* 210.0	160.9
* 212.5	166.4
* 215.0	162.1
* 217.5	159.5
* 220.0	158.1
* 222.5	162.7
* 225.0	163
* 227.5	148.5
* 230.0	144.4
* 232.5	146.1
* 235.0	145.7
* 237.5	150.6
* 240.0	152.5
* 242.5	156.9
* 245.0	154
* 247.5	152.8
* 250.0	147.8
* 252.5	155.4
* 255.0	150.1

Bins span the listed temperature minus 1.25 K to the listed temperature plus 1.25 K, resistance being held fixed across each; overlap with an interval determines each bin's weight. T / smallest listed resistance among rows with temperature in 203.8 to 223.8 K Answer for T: 158.1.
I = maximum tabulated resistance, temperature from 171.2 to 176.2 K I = 135.5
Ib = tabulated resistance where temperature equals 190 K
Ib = 139.4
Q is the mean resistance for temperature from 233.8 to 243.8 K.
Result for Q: 151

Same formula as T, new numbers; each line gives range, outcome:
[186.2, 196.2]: 138.2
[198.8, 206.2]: 142.7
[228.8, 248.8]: 144.4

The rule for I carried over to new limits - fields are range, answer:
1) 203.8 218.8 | 166.4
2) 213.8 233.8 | 163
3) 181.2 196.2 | 143.1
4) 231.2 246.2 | 156.9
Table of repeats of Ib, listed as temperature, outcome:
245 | 154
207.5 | 160.1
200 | 142.7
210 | 160.9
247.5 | 152.8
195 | 141.1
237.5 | 150.6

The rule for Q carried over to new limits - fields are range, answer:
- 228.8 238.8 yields 147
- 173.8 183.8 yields 138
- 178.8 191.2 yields 140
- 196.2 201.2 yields 144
